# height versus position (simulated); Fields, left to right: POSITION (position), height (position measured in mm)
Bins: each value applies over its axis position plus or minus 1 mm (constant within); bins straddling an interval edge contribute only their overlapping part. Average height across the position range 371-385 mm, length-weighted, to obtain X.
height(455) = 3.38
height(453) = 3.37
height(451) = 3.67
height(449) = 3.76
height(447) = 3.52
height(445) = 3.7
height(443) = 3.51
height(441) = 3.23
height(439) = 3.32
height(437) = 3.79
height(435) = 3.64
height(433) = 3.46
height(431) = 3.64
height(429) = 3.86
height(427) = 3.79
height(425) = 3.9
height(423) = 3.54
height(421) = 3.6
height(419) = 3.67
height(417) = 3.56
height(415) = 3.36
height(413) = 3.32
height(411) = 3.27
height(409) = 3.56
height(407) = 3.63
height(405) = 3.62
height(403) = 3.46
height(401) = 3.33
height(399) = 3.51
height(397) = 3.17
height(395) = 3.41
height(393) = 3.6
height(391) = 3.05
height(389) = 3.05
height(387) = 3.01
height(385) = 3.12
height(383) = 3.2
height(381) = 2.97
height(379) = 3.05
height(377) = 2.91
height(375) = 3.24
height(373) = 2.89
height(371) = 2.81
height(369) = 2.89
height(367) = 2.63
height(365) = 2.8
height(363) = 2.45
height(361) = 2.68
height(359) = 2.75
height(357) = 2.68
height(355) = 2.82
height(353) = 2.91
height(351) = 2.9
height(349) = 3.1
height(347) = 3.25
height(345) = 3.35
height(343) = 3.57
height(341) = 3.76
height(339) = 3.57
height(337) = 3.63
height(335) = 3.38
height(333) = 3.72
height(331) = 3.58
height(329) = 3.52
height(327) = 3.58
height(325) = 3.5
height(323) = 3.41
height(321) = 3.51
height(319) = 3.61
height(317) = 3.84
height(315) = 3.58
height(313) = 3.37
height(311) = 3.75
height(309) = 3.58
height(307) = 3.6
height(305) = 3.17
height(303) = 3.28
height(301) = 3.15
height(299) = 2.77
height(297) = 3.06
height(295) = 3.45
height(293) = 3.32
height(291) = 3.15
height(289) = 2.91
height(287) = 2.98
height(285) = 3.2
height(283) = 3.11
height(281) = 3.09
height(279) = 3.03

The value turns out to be 3.03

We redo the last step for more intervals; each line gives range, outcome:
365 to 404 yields 3.11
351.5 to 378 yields 2.81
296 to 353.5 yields 3.42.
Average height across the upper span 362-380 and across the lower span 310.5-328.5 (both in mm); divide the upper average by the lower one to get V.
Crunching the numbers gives 0.80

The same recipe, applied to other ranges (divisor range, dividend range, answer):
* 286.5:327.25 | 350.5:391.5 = 0.86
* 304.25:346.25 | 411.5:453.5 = 1.01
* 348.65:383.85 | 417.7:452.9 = 1.26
